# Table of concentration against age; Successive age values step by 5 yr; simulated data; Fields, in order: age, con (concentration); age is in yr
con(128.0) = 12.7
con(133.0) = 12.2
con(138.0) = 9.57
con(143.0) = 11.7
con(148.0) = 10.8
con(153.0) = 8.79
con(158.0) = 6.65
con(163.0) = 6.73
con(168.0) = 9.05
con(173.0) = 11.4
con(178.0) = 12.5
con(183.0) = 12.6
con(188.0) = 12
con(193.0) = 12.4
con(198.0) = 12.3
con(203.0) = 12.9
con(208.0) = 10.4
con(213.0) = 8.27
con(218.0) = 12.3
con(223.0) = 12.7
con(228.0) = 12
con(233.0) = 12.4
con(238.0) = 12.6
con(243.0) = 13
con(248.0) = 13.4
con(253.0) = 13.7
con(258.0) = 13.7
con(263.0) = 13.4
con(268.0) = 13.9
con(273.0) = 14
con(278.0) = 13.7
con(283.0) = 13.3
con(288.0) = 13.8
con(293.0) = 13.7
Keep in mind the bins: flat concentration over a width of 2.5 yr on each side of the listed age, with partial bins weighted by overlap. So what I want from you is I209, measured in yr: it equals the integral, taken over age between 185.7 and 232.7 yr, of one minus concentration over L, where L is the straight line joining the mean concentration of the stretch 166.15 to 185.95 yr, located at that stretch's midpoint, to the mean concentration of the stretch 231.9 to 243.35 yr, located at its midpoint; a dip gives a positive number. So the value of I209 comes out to 1.4 yr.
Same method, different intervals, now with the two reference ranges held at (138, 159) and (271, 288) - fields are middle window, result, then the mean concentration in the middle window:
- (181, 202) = -2.6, 12.4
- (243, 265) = -1.0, 13.5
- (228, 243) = -0.2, 12.5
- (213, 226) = 0.2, 11.7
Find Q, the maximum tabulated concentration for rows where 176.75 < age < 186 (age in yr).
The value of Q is 12.6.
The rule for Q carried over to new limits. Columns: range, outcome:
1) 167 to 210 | 12.9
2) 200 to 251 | 13.4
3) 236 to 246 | 13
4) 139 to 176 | 11.7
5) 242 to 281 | 14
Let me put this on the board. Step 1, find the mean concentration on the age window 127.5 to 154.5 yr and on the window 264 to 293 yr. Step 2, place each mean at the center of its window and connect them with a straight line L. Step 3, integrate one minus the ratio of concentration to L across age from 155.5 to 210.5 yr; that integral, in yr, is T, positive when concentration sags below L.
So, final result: 4.6 yr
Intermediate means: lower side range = 10.9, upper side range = 13.7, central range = 10.8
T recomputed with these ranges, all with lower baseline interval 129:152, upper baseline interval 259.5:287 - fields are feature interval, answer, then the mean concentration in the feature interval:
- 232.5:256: 0.0 yr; 13.1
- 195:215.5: 2.2 yr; 11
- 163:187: 1.6 yr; 10.9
